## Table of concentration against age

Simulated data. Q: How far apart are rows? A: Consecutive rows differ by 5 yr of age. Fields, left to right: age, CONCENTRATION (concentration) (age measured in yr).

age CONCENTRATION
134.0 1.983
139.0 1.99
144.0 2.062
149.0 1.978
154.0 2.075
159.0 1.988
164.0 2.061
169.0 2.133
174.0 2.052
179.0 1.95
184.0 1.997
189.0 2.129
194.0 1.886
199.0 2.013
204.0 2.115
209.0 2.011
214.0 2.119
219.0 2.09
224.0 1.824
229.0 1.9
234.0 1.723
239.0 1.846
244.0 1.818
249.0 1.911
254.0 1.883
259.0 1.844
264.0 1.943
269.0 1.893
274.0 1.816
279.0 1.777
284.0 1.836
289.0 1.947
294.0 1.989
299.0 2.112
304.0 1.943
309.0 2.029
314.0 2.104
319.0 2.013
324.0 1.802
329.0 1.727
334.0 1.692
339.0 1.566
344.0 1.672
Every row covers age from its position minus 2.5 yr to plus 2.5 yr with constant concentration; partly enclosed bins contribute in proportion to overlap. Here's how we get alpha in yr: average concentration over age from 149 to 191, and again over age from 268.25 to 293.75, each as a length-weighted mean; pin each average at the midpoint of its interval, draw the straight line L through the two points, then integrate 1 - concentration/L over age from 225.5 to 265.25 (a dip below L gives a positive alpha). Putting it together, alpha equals 1.4 yr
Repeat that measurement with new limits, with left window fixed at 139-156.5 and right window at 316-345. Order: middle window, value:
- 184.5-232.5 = -1.56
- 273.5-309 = -2.29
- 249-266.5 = -0.26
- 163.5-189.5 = -0.78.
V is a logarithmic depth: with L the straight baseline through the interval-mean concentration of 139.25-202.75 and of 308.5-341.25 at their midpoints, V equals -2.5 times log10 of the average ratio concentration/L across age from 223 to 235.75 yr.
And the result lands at 0.08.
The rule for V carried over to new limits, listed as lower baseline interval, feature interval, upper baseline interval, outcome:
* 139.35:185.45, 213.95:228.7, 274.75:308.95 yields 0.006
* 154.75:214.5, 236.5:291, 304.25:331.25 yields 0.064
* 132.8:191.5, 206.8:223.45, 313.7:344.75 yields -0.050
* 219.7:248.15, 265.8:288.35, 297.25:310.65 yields 0.063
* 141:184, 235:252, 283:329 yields 0.084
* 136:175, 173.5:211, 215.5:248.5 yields -0.030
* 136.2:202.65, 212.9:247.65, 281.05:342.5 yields 0.042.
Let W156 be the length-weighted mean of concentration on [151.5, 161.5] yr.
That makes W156 2.03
